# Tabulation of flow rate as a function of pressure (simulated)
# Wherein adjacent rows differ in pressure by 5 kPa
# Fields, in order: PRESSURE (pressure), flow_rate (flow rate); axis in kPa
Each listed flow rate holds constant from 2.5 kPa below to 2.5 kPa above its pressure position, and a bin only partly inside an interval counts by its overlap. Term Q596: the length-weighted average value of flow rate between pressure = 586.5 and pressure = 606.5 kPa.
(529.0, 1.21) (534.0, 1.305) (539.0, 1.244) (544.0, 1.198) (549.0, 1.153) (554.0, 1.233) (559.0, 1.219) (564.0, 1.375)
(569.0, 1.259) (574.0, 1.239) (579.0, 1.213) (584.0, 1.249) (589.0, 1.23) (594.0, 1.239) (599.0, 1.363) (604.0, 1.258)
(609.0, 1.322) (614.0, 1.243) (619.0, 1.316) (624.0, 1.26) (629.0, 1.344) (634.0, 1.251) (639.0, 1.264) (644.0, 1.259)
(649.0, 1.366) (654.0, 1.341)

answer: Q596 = 1.27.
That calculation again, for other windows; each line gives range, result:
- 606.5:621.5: 1.29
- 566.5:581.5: 1.24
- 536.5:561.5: 1.21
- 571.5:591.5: 1.23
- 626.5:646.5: 1.28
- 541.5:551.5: 1.18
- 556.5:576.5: 1.27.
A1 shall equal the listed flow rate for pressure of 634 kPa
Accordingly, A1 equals 1.251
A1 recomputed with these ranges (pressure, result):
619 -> 1.316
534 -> 1.305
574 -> 1.239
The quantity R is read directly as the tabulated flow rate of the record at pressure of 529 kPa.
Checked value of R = 1.21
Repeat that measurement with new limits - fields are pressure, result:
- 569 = 1.259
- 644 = 1.259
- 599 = 1.363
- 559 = 1.219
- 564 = 1.375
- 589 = 1.23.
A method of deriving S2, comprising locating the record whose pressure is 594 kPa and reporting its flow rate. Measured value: 1.239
